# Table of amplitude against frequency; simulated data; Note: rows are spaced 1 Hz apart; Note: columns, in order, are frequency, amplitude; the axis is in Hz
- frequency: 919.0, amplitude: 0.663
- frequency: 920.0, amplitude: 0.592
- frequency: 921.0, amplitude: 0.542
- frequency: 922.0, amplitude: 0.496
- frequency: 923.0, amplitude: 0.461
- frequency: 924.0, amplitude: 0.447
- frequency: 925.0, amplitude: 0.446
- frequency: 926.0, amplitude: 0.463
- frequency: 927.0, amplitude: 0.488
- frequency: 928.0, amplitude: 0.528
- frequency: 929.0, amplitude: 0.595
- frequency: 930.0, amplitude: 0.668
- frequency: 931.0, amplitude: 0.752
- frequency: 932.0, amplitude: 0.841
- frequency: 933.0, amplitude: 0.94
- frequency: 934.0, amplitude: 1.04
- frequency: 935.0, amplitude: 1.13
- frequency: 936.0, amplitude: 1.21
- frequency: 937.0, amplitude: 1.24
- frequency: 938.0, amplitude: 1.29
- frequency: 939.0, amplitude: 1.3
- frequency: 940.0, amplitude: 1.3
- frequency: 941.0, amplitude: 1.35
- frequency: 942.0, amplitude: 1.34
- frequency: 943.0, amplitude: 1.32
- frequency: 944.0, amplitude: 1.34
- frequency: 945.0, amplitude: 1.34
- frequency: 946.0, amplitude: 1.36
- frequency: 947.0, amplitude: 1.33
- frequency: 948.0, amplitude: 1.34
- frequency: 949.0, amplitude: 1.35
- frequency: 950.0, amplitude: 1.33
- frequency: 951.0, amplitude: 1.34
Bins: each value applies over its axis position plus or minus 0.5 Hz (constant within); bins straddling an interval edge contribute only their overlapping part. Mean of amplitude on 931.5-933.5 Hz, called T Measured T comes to 0.89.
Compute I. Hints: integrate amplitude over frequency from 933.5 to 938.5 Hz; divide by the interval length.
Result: 1.18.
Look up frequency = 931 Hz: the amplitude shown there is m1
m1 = 0.752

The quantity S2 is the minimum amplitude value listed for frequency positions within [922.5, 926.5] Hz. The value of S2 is 0.446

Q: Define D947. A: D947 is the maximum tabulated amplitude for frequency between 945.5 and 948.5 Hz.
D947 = 1.36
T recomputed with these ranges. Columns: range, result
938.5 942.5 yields 1.32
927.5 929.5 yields 0.561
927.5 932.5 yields 0.677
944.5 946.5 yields 1.35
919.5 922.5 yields 0.543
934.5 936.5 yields 1.17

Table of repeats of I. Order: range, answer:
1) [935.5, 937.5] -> 1.23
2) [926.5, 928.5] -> 0.508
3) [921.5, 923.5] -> 0.479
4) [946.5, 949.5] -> 1.34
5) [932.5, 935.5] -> 1.04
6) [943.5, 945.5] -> 1.34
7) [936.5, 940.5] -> 1.28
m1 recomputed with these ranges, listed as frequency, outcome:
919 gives 0.663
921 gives 0.542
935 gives 1.13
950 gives 1.33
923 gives 0.461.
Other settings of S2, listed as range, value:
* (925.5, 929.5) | 0.463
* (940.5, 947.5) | 1.32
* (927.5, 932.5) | 0.528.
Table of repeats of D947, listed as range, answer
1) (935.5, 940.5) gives 1.3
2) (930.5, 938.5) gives 1.29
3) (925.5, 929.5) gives 0.595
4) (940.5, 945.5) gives 1.35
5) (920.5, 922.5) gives 0.542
